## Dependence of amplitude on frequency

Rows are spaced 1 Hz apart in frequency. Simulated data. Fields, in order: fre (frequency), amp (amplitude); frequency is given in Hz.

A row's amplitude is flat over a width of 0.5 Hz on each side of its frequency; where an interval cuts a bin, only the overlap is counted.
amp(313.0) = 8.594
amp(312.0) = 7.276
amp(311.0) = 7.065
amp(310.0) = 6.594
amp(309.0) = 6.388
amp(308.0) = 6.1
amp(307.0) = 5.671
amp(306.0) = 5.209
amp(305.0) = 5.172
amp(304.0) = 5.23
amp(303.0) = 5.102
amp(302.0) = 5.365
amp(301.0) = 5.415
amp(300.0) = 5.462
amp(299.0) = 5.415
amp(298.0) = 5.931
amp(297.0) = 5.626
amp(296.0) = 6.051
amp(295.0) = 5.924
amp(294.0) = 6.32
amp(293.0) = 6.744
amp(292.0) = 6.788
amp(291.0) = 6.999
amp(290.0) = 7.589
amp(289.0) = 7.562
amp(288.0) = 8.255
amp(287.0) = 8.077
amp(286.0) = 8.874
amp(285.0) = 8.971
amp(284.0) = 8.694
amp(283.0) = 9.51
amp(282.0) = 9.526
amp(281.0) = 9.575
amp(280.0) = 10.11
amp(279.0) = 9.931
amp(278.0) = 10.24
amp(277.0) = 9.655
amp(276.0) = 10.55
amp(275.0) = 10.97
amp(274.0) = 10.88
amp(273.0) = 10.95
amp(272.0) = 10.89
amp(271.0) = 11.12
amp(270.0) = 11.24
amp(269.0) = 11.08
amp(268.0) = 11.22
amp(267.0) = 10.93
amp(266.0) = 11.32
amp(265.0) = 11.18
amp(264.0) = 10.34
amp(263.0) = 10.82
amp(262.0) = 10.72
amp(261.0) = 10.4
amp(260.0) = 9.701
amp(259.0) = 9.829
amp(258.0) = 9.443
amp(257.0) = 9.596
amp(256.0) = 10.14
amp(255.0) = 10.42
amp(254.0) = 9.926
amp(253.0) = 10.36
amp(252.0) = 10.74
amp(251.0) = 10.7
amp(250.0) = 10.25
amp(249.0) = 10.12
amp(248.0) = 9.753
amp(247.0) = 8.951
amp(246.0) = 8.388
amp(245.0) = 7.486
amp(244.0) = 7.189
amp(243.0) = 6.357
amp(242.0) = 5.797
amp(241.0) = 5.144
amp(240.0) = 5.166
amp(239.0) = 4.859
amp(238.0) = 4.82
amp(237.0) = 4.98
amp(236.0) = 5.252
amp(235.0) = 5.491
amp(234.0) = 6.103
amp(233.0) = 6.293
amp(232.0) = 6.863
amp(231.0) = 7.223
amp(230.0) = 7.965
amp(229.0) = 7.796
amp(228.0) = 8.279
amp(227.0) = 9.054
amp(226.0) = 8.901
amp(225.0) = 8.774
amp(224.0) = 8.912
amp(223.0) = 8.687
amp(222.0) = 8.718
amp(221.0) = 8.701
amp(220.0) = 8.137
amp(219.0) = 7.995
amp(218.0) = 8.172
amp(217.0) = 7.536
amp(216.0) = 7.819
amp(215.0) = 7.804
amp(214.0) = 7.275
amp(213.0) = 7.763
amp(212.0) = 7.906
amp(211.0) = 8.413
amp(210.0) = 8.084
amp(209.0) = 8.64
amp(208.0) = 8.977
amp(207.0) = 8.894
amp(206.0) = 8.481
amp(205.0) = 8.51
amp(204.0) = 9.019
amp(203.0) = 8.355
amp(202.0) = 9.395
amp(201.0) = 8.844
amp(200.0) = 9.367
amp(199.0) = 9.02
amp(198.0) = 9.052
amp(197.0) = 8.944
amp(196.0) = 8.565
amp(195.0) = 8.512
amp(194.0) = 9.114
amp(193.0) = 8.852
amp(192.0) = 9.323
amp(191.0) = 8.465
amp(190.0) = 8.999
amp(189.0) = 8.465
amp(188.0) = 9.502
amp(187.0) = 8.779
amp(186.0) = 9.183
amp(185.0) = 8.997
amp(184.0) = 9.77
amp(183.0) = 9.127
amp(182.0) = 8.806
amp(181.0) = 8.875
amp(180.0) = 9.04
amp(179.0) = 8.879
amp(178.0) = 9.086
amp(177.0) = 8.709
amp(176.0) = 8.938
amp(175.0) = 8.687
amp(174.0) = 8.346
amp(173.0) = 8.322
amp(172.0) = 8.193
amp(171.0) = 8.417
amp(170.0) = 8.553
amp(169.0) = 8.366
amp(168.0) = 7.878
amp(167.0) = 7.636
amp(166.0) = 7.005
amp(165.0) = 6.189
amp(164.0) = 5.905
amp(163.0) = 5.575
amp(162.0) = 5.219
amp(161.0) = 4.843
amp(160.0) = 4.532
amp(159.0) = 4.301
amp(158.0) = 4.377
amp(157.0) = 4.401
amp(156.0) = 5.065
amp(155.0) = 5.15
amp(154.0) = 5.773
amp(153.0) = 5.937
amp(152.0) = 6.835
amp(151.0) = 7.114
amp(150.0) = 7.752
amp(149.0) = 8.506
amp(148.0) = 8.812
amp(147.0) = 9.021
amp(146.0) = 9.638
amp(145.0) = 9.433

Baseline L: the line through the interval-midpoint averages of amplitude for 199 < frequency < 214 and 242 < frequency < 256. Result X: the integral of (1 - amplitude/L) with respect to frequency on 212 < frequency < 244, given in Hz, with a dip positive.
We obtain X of 6.0 Hz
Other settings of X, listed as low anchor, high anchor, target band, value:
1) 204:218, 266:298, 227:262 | 2.31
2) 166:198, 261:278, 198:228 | 3.08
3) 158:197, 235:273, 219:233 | 0.74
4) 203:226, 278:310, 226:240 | 2.58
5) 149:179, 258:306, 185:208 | -4.83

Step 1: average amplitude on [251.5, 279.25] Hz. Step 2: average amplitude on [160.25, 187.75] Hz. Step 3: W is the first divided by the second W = 1.31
